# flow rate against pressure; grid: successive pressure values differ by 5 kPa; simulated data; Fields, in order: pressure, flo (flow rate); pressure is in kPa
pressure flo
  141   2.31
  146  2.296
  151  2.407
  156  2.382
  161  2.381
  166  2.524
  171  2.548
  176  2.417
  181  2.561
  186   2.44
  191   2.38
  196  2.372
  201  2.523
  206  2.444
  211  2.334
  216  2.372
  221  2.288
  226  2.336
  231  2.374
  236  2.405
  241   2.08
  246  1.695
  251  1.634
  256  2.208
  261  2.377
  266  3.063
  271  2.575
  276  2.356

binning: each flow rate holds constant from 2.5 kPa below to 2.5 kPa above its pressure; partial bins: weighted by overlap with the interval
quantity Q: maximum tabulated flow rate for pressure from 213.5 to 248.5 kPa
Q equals 2.405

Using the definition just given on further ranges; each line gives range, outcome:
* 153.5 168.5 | 2.524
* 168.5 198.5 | 2.561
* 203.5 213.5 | 2.444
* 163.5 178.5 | 2.548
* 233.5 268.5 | 3.063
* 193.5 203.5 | 2.523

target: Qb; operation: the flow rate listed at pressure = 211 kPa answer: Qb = 2.334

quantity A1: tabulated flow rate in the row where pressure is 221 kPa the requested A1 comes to 2.288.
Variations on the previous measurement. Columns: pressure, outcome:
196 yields 2.372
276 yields 2.356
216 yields 2.372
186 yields 2.44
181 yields 2.561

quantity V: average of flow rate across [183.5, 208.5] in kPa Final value 2.43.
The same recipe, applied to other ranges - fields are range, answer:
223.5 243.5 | 2.3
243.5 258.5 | 1.85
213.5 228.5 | 2.33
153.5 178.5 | 2.45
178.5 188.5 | 2.5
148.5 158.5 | 2.39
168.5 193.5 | 2.47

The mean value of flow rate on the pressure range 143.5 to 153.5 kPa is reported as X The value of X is 2.35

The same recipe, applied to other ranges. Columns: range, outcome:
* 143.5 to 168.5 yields 2.4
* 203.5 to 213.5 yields 2.39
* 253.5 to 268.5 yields 2.55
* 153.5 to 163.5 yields 2.38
